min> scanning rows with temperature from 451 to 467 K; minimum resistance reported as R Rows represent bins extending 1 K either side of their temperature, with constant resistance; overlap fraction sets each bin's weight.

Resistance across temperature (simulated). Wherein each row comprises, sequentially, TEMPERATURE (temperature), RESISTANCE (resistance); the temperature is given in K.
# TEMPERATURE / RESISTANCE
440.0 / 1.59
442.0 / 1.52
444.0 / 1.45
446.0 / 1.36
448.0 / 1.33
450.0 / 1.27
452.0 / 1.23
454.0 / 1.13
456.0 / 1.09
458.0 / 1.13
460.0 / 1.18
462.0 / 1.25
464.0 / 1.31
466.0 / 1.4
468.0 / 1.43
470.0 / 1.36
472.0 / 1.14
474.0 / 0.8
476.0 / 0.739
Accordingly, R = 1.09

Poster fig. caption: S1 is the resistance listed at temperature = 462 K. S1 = 1.25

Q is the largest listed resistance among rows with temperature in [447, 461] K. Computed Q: 1.33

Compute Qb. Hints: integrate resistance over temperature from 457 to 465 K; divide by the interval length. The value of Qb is 1.22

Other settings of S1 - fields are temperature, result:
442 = 1.52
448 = 1.33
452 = 1.23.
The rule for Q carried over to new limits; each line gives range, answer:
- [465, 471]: 1.43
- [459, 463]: 1.25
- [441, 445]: 1.52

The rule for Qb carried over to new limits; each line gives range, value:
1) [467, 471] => 1.4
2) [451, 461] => 1.15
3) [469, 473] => 1.25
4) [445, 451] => 1.32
